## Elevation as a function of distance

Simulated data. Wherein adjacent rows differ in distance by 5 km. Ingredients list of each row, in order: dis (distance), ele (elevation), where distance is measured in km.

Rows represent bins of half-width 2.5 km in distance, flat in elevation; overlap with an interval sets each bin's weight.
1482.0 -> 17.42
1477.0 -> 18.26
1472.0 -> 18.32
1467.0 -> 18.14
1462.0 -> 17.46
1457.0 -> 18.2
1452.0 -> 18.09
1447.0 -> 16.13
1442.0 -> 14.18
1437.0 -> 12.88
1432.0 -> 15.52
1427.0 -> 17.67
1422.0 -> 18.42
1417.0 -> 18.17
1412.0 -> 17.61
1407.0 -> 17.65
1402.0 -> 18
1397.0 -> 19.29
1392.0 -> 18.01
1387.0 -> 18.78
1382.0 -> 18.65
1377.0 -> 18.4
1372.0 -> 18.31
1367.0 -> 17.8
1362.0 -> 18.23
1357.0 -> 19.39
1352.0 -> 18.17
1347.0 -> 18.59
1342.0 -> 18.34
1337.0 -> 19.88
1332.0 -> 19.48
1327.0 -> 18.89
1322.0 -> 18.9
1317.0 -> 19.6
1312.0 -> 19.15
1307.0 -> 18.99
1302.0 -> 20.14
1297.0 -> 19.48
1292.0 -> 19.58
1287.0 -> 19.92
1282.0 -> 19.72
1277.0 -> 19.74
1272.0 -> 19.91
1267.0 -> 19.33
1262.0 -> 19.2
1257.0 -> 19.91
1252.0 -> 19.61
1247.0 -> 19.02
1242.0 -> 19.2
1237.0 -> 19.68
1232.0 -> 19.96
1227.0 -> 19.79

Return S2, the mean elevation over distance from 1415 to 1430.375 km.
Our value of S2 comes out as 17.9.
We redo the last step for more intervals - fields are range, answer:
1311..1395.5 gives 18.7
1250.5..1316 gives 19.6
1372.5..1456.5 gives 17.4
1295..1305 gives 19.8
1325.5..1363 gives 18.9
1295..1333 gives 19.3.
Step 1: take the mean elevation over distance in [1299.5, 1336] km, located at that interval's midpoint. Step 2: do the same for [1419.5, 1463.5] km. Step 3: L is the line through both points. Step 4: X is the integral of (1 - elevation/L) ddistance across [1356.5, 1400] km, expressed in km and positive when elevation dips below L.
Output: -1.4 km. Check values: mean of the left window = 19.3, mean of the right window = 16.5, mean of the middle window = 18.5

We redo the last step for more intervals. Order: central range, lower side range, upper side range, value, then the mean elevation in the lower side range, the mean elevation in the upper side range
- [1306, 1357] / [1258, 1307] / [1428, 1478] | -0.61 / 19.6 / 16.7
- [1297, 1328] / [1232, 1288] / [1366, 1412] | -0.42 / 19.6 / 18.3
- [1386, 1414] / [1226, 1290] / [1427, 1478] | -1.12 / 19.6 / 16.7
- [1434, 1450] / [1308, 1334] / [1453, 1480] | 3.25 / 19.2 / 18.1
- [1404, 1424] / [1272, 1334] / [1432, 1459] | -1.60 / 19.5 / 15.8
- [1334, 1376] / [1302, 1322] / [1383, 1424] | 0.50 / 19.3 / 18.3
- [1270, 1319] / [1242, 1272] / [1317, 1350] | -0.95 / 19.4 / 19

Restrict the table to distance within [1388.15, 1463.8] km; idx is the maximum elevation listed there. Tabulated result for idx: 19.29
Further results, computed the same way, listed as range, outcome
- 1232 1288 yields 19.96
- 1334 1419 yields 19.88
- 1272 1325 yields 20.14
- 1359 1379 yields 18.4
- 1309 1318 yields 19.6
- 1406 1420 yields 18.17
